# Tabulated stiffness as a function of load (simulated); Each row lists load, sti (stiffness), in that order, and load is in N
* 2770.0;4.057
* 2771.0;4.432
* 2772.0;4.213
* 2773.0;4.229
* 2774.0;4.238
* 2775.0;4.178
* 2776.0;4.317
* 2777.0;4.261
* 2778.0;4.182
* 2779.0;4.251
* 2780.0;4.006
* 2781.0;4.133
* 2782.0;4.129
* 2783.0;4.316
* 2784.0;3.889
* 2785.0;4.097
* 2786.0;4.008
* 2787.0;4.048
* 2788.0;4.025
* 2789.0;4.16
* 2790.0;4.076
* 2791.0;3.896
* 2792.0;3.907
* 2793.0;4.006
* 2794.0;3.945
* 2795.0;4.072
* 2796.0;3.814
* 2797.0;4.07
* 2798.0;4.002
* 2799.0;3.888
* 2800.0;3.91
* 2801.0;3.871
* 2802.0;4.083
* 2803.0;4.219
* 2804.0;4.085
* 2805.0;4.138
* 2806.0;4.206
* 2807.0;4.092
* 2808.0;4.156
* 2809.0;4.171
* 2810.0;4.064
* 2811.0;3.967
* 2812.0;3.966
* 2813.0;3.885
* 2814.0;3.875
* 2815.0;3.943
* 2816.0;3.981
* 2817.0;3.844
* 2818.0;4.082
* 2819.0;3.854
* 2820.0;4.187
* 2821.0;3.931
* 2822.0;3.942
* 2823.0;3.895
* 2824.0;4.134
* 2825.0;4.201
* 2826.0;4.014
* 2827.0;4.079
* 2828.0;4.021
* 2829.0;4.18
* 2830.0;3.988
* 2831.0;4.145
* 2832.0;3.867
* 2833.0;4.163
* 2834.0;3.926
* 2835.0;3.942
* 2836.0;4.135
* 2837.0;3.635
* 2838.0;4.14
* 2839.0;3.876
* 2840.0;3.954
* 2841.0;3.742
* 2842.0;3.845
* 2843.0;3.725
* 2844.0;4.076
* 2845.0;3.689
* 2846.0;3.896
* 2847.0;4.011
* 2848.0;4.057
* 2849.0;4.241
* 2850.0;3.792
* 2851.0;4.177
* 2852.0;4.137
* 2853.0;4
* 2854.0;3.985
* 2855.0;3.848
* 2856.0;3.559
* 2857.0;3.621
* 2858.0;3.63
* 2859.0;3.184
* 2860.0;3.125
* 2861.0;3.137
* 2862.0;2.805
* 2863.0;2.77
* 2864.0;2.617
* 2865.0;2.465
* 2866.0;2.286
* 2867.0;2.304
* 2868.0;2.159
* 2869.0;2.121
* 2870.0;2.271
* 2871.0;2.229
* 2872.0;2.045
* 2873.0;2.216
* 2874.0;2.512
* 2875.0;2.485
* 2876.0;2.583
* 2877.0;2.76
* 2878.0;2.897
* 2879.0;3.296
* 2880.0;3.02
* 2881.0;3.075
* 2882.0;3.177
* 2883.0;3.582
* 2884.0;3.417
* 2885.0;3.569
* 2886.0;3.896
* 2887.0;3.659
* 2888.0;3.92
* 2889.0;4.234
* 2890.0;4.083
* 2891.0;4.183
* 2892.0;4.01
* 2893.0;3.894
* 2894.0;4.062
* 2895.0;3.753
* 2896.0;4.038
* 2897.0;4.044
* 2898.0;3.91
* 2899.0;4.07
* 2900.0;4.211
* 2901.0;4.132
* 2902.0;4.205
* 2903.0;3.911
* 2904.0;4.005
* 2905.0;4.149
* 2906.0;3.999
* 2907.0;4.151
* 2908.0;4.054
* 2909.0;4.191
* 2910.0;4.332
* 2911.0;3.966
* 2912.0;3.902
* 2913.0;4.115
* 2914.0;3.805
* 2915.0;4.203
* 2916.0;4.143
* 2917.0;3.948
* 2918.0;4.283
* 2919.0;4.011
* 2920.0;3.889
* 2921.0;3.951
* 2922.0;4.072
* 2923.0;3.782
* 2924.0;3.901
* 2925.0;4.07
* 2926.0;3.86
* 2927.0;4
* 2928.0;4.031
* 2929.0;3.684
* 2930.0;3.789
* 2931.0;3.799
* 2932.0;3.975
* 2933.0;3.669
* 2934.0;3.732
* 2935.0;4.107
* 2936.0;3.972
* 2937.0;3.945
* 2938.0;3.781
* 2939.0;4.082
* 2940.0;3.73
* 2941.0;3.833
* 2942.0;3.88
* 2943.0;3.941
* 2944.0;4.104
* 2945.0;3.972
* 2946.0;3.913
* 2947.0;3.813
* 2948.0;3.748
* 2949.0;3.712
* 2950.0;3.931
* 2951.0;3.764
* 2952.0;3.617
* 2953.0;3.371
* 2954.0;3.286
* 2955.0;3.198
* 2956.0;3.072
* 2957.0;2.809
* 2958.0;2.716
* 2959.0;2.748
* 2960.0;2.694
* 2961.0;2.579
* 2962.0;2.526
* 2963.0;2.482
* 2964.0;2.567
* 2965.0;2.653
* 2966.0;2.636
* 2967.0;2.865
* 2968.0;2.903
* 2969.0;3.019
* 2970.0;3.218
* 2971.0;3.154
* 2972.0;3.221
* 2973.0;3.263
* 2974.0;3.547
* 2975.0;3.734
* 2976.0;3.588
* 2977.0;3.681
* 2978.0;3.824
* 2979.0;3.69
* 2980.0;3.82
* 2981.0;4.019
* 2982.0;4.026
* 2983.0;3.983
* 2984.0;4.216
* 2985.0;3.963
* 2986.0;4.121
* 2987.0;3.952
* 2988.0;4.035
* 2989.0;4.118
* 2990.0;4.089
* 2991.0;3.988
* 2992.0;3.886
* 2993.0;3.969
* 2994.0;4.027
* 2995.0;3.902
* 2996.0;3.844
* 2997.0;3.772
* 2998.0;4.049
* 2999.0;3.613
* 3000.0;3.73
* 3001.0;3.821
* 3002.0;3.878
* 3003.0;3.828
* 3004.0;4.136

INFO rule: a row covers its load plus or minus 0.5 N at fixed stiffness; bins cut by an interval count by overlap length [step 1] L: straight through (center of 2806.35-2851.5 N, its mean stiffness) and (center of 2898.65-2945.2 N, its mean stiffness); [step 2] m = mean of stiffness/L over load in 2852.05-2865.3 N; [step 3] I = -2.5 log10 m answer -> 0.20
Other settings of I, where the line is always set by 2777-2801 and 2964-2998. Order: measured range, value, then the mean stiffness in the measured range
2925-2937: -0.04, 3.89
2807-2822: 0.00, 3.99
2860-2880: 0.45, 2.55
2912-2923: -0.07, 4.02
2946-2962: 0.14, 3.27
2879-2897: 0.03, 3.74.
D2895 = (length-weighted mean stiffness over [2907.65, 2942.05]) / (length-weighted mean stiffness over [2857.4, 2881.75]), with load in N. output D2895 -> 1.48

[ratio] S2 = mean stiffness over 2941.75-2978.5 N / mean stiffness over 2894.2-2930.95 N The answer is 0.82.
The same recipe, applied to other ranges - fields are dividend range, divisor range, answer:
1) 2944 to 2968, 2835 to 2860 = 0.82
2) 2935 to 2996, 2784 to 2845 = 0.89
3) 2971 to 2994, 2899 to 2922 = 0.94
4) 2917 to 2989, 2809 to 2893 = 1.01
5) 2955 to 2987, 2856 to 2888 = 1.13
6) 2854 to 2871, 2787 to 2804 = 0.72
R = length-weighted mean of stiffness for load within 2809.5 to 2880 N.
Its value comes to 3.54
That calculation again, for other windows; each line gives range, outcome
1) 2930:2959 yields 3.68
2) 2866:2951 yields 3.68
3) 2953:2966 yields 2.79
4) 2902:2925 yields 4.04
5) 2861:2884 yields 2.65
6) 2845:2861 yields 3.79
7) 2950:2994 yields 3.42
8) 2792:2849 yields 3.99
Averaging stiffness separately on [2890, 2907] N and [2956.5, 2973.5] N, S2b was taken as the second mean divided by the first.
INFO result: 0.7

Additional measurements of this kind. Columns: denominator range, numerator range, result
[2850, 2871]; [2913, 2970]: 1.15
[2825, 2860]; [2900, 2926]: 1.03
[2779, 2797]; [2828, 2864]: 0.94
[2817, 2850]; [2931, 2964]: 0.88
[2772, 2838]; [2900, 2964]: 0.93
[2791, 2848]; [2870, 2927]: 0.93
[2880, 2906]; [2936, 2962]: 0.91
